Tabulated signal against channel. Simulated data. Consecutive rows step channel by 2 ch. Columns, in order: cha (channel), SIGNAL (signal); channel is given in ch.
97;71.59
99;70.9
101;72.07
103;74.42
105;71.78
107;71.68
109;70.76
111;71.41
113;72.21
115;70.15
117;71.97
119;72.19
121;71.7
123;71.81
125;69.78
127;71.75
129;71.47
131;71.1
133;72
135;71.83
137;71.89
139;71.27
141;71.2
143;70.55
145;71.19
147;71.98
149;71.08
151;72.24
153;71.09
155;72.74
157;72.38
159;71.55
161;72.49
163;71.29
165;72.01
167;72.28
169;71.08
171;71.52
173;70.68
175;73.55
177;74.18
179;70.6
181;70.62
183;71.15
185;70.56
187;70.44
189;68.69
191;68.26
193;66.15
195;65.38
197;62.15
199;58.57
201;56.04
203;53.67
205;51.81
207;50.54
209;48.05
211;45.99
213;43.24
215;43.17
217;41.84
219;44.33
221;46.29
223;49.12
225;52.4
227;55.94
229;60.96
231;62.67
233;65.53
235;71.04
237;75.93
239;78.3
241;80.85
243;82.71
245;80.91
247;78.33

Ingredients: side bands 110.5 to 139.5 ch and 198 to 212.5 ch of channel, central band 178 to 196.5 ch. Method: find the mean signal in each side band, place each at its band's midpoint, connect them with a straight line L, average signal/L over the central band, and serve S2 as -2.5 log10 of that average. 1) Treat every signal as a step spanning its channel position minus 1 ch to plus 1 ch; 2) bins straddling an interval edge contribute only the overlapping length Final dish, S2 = -0.22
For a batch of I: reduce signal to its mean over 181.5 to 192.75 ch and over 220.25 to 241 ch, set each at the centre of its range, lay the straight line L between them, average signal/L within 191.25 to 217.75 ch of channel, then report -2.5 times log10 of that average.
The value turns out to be 0.25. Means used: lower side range 69.6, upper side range 62.9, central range 53.4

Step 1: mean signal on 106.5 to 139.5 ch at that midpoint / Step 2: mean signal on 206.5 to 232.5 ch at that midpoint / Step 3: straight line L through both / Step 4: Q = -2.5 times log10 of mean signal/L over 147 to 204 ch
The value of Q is -0.16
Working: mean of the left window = 71.5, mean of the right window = 49.9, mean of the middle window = 69.1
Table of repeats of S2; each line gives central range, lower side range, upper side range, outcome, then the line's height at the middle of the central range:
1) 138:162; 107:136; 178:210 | -0.057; 68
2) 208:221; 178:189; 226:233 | 0.390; 63.9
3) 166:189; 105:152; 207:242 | -0.121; 63.9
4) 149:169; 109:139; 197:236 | -0.119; 64.5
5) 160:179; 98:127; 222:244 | -0.041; 69.4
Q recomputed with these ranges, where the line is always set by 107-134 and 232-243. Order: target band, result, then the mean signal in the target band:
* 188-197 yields 0.11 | 66.6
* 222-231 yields 0.32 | 55.5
